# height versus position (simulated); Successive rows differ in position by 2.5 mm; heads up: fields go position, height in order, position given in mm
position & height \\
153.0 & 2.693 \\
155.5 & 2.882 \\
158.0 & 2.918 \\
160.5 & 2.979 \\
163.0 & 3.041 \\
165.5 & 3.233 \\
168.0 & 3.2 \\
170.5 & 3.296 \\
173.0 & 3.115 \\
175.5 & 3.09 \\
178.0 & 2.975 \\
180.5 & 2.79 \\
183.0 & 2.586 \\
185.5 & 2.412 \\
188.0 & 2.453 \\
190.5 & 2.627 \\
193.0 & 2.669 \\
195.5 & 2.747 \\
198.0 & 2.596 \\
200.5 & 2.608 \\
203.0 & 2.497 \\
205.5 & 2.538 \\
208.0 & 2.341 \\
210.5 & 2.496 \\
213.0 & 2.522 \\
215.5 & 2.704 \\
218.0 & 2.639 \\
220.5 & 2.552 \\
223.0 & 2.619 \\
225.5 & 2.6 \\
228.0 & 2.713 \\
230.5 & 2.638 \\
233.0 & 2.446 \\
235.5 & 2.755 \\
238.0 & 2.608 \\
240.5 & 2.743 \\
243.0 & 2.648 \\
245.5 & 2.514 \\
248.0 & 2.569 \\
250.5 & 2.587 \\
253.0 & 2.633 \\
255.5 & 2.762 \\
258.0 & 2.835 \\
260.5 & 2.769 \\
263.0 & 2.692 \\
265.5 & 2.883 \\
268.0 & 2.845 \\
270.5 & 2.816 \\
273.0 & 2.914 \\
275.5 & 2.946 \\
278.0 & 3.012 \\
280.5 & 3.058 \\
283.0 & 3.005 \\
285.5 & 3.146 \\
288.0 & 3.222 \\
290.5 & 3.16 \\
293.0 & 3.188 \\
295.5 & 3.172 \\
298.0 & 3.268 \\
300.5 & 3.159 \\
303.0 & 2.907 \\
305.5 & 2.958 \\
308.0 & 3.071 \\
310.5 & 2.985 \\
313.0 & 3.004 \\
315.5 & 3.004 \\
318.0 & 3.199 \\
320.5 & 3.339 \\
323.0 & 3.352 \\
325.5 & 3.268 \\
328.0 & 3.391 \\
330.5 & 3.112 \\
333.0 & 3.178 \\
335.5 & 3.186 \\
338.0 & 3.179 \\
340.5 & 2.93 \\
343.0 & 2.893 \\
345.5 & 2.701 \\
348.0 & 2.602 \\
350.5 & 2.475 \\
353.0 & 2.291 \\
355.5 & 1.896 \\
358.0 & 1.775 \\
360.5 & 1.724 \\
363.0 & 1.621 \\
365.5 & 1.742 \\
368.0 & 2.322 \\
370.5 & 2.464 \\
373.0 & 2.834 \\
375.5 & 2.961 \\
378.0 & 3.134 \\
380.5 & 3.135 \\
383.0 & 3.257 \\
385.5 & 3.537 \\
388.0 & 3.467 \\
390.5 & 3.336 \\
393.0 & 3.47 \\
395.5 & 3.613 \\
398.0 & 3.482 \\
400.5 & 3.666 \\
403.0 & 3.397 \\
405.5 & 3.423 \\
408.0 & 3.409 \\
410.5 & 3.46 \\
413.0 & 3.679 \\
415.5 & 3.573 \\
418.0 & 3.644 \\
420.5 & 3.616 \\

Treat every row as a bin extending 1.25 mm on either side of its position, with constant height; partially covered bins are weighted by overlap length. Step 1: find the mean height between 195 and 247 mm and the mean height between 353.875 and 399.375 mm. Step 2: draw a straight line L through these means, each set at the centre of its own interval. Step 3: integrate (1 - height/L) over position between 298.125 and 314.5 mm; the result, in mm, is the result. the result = -2.1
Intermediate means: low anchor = 2.59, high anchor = 2.76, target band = 3.03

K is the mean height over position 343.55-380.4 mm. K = 2.36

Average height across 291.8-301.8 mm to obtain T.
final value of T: 3.2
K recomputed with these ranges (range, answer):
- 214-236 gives 2.62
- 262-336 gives 3.08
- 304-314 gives 3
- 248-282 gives 2.82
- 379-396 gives 3.39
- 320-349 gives 3.09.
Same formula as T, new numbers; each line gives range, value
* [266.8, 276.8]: 2.88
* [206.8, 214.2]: 2.45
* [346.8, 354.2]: 2.46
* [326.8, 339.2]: 3.21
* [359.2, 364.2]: 1.67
